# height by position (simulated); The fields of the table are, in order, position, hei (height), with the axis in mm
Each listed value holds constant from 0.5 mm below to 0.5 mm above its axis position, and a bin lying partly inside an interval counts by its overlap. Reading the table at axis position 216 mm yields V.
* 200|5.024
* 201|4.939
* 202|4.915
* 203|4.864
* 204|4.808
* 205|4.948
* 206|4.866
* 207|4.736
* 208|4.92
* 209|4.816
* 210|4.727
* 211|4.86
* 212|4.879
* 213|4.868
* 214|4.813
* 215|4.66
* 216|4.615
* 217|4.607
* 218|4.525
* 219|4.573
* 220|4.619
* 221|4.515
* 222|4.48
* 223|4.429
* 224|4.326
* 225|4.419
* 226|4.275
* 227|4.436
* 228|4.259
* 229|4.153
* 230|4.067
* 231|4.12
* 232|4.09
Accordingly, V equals 4.615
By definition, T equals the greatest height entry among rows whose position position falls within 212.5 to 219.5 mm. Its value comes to 4.868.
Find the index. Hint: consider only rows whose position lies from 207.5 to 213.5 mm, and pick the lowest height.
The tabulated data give 4.727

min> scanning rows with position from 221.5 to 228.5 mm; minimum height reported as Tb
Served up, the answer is 4.259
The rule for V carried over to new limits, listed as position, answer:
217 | 4.607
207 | 4.736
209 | 4.816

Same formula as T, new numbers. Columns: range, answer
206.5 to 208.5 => 4.92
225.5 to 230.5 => 4.436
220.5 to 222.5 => 4.515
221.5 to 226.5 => 4.48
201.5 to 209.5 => 4.948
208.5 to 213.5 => 4.879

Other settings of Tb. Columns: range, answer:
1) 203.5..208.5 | 4.736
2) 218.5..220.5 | 4.573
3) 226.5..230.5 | 4.067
